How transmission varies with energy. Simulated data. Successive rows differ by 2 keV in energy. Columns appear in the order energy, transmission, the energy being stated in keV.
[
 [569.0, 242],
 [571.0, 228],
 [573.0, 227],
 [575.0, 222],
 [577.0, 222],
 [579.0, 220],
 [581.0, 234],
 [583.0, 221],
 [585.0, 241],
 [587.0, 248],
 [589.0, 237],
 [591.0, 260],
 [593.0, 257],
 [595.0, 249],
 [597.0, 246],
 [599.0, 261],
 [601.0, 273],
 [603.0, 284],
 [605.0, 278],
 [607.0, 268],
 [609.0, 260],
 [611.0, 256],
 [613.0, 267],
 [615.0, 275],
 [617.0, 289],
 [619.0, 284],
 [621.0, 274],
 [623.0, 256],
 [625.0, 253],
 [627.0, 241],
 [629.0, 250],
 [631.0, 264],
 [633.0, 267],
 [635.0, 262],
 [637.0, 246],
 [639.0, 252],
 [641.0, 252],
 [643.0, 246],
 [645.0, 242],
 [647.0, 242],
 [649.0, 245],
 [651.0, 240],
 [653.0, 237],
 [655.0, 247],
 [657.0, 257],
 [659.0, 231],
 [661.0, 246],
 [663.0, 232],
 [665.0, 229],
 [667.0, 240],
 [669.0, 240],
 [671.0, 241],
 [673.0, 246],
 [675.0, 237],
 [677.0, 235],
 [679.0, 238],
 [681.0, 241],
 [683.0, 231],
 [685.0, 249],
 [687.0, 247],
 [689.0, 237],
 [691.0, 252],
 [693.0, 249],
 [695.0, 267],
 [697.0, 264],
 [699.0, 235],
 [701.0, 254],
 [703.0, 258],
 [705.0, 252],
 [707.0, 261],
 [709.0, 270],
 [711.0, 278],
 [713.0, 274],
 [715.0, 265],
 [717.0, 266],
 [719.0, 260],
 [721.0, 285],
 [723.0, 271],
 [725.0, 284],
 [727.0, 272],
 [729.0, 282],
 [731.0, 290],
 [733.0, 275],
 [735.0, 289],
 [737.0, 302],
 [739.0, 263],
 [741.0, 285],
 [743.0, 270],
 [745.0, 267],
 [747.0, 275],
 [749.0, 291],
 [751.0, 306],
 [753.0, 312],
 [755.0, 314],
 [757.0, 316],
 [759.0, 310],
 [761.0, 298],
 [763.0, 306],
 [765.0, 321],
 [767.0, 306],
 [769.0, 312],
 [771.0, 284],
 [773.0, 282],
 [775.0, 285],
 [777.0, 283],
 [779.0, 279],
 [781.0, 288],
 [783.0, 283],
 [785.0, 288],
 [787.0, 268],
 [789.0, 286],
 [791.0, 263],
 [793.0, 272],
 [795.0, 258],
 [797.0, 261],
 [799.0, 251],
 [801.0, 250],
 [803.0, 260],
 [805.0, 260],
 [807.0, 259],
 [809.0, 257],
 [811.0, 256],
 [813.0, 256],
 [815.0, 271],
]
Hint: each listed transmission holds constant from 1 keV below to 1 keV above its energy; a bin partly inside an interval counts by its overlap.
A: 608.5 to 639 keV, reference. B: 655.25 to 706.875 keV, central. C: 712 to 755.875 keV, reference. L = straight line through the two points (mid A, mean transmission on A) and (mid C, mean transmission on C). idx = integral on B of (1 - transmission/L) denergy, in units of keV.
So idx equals 5.3 keV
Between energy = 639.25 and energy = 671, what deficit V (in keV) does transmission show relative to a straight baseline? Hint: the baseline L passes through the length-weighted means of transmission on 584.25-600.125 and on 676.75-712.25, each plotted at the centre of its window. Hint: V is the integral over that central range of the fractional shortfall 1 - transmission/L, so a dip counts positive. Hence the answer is 1.14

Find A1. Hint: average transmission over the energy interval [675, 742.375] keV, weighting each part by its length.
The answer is 263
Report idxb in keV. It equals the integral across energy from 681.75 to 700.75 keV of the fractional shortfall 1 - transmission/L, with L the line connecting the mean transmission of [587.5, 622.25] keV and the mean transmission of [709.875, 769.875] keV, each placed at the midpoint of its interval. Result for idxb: 2.2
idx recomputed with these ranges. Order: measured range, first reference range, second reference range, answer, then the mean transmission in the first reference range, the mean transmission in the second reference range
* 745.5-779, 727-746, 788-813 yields -3.3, 280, 261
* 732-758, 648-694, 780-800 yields -2.9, 241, 272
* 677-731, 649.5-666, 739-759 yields 1.5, 240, 292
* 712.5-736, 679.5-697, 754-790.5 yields -0.7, 247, 295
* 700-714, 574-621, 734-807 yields 0.5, 255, 284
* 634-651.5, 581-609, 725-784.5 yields 1.2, 255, 291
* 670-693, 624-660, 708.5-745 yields 1.8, 249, 277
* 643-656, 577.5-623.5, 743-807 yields 1.1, 258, 284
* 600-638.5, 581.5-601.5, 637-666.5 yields -3.1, 248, 243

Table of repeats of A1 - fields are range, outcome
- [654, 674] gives 241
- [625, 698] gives 246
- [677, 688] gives 241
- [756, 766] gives 310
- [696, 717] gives 261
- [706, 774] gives 287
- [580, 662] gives 255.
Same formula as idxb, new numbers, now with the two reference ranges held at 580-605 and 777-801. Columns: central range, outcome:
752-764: -1.8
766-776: -0.9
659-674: 1.2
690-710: 0.5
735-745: -0.5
